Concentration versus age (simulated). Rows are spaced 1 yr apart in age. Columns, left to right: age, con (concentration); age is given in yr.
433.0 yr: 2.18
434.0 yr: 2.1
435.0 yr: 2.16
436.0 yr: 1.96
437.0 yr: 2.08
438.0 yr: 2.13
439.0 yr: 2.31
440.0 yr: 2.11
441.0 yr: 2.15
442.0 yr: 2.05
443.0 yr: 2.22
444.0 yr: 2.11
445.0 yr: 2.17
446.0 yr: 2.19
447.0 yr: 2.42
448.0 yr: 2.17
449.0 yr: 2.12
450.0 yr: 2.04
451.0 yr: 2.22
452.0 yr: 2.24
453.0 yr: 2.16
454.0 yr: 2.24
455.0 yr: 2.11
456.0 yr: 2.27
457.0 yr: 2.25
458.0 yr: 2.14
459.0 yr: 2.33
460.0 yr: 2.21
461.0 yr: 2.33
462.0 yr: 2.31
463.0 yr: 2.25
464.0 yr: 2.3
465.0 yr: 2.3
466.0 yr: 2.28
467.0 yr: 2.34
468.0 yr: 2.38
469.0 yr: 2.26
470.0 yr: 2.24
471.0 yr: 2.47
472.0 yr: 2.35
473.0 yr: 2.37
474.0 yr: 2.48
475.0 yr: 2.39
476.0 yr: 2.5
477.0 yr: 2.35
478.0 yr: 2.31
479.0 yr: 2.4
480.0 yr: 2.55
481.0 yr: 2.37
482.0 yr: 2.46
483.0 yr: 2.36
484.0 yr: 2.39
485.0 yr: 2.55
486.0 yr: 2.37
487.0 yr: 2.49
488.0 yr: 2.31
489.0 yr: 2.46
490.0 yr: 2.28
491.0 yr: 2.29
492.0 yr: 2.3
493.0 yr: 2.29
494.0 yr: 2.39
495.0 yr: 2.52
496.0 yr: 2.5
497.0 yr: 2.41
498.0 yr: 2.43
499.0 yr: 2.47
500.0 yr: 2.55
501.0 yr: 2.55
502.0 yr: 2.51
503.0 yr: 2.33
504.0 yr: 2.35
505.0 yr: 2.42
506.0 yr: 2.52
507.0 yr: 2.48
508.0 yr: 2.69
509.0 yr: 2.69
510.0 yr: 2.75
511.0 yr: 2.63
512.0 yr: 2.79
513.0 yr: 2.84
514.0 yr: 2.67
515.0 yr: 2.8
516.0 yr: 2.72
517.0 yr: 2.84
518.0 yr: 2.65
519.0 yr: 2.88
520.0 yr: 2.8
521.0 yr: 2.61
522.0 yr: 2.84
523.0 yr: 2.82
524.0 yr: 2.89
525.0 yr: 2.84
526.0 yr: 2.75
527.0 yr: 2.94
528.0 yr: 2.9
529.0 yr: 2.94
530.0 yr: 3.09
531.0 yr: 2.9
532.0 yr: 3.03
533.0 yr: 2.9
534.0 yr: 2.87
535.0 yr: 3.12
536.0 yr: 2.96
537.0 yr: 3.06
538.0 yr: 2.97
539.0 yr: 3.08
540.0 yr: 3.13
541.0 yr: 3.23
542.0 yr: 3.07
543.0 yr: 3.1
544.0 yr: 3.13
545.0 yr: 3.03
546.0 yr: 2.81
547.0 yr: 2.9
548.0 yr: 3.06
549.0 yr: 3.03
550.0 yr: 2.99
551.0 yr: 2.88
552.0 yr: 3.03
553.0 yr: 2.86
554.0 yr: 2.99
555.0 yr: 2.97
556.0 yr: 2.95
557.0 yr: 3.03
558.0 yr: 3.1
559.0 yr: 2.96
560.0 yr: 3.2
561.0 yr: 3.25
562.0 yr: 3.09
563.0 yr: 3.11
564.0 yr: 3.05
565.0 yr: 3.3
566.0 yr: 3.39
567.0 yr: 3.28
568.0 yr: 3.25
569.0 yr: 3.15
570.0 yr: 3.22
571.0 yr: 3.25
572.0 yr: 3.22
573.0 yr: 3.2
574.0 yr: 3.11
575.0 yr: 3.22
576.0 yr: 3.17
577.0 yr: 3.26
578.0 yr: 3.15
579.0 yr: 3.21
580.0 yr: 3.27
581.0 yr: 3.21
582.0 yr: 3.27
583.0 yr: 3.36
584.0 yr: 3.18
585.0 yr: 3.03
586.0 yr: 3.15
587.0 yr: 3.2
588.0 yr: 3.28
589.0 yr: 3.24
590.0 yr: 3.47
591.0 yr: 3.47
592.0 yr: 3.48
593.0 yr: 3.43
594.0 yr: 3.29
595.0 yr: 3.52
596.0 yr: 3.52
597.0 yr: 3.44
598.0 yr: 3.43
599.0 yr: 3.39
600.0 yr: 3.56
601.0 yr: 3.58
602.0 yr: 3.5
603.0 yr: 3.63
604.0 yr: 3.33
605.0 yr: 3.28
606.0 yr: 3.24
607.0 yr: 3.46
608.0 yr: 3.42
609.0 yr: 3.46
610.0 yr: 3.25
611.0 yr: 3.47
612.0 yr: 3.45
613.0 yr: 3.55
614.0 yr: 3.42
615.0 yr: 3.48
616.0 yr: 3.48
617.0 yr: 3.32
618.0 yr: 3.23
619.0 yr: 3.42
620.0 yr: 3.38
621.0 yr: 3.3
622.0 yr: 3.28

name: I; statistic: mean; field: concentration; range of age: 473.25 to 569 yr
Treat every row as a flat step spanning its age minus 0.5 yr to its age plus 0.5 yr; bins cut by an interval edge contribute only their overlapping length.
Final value 2.77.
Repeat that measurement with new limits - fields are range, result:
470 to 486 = 2.41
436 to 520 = 2.38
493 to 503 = 2.46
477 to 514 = 2.47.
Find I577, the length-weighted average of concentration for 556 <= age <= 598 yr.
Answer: 3.24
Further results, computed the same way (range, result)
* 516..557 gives 2.94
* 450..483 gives 2.31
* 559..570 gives 3.2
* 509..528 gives 2.78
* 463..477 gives 2.35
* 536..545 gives 3.08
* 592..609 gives 3.44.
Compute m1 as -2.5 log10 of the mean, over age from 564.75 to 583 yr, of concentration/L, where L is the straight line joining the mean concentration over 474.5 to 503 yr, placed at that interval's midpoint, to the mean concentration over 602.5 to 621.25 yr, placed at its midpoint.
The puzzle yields -0.05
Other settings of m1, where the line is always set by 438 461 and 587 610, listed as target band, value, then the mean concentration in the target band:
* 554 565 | 0.01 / 3.08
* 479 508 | 0.05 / 2.43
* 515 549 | -0.02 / 2.93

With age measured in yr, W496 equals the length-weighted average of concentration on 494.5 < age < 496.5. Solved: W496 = 2.51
